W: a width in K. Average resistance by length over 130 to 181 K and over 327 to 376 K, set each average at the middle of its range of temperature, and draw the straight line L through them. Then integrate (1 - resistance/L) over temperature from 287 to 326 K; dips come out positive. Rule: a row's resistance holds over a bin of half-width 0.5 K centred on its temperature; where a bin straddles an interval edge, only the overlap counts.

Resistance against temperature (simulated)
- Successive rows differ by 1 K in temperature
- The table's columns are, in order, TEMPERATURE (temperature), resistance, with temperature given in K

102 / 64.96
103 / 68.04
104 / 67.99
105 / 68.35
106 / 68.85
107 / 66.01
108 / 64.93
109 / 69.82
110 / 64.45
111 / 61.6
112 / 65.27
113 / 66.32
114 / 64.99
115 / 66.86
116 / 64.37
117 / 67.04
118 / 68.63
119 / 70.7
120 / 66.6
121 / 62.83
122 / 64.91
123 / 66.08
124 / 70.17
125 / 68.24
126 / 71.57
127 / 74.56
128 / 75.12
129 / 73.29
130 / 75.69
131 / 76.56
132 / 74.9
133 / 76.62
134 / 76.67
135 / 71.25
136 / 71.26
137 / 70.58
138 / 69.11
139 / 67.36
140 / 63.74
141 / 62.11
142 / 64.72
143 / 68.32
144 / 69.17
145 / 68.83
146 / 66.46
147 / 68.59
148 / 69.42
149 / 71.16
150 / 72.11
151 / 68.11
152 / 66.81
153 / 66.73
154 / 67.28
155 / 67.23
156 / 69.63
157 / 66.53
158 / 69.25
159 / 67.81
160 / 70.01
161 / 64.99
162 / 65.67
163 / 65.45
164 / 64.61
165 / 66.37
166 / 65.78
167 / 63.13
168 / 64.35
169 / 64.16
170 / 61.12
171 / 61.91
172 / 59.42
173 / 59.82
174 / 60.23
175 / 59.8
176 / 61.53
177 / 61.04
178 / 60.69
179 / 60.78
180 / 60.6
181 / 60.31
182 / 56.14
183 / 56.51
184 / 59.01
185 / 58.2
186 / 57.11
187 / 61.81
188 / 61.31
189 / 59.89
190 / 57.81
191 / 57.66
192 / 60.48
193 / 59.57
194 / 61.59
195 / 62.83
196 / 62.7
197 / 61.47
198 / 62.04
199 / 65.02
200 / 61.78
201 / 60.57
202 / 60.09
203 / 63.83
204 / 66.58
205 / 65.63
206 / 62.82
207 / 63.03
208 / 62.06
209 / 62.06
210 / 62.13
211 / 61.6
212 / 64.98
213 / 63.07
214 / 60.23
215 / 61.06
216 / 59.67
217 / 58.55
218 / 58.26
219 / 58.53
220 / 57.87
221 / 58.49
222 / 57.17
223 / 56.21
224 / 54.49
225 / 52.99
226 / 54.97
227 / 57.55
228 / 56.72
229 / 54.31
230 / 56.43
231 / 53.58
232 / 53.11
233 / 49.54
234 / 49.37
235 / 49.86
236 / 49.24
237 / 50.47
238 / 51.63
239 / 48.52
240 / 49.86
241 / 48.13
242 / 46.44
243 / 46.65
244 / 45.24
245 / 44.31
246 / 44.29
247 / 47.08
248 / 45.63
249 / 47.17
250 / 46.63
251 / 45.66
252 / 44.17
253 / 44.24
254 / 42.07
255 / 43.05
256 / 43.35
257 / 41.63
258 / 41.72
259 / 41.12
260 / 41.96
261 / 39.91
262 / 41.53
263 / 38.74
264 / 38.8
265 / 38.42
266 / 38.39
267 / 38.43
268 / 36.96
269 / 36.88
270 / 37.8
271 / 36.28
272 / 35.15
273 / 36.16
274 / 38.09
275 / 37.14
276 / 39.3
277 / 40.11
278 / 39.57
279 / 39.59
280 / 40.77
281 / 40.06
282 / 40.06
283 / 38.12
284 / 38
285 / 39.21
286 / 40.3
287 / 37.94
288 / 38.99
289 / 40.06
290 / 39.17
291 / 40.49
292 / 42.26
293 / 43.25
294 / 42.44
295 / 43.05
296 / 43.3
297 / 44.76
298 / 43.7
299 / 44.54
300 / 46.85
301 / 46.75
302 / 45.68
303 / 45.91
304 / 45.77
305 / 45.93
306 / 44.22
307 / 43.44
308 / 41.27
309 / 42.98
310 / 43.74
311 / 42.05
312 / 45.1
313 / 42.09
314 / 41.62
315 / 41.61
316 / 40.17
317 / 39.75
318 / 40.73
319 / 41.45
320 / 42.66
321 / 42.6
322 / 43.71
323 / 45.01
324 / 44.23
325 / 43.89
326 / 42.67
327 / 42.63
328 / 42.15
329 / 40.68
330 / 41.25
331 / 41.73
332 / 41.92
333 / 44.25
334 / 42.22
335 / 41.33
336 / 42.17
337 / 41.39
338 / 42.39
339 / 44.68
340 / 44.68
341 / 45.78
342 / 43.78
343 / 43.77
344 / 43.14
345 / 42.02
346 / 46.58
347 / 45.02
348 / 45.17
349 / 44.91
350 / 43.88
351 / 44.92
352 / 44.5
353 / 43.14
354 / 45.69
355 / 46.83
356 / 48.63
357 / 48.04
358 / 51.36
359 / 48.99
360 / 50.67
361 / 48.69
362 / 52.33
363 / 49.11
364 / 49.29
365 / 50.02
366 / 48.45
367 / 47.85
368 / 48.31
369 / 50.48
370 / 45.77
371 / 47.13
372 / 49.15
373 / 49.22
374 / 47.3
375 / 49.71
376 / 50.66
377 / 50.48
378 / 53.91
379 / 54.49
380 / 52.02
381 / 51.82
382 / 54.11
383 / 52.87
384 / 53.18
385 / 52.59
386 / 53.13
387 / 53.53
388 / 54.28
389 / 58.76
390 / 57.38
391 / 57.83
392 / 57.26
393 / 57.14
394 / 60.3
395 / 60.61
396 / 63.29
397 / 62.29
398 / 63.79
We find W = 5.9 K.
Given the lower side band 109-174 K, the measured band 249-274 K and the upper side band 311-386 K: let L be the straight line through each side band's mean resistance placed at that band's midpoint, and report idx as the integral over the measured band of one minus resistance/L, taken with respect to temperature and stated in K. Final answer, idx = 6.7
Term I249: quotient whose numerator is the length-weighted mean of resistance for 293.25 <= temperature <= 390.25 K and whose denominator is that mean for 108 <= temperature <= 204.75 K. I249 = 0.7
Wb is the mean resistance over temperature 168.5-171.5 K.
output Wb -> 62.4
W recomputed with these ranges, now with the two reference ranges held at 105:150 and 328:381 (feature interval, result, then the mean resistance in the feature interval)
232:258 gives 4.9 K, 46.6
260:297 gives 10.0 K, 39.4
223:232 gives 0.6 K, 55.1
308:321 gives 2.2 K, 42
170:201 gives 1.4 K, 60.3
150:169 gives -0.3 K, 66.7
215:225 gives 0.4 K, 57.6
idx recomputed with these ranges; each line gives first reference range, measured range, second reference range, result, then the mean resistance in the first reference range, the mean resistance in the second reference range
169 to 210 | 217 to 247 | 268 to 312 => 0.26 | 61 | 41.2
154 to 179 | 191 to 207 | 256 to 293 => -1.61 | 64.2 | 39.3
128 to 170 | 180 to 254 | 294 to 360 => 4.04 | 68.6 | 43.9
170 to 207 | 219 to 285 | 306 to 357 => 9.94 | 60.8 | 43.3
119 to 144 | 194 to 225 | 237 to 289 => -4.55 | 70.1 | 41.7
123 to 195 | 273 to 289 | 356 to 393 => 5.15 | 65.7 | 51.4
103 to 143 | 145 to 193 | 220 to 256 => -1.80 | 68.7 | 49.9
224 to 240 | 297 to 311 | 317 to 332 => 0.02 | 52.5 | 42.4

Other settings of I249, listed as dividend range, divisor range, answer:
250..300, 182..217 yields 0.66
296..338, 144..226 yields 0.69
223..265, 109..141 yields 0.68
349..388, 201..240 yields 0.86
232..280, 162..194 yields 0.71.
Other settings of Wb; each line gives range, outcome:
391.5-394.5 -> 58.2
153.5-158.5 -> 68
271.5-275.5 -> 36.6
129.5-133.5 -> 75.9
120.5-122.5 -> 63.9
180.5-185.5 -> 58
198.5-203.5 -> 62.3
